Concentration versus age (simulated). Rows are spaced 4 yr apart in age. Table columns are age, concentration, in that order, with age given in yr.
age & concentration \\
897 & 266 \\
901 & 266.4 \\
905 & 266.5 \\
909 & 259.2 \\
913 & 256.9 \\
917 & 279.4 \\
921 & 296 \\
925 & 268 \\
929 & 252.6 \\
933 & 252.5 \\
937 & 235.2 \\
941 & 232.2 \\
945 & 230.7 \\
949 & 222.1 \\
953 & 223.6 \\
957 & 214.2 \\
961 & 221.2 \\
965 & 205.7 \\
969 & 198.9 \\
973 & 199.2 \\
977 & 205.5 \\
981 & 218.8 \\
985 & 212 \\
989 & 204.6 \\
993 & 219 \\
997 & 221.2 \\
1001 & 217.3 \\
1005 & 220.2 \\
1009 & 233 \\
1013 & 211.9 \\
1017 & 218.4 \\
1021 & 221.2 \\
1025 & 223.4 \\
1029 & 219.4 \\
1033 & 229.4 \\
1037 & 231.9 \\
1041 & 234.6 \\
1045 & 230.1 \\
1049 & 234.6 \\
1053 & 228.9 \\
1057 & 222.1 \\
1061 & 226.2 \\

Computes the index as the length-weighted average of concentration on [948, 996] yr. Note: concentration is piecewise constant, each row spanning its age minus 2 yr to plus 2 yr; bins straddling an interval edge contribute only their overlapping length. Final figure 212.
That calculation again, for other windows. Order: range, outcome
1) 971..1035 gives 217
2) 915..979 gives 234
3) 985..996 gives 213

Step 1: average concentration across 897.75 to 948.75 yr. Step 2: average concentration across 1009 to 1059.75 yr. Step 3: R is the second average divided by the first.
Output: 0.9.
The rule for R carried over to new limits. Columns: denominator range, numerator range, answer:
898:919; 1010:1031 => 0.83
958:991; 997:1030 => 1.06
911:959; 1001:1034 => 0.90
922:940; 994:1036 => 0.87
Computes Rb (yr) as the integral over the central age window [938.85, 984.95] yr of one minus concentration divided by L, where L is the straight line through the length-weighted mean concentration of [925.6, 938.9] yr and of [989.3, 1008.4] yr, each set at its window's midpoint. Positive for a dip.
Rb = 3.96 yr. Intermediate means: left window 249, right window 219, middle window 216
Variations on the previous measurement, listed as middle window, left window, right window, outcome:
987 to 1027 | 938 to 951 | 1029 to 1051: 1.95 yr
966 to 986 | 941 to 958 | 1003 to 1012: 1.61 yr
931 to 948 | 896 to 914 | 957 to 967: -0.26 yr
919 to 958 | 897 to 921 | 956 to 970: -1.04 yr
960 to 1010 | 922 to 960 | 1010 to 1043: 3.83 yr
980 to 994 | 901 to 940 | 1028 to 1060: 1.81 yr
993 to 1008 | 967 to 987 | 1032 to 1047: -0.29 yr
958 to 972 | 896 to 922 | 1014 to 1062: 2.36 yr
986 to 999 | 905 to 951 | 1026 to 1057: 1.36 yr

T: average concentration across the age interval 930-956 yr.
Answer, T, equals 233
